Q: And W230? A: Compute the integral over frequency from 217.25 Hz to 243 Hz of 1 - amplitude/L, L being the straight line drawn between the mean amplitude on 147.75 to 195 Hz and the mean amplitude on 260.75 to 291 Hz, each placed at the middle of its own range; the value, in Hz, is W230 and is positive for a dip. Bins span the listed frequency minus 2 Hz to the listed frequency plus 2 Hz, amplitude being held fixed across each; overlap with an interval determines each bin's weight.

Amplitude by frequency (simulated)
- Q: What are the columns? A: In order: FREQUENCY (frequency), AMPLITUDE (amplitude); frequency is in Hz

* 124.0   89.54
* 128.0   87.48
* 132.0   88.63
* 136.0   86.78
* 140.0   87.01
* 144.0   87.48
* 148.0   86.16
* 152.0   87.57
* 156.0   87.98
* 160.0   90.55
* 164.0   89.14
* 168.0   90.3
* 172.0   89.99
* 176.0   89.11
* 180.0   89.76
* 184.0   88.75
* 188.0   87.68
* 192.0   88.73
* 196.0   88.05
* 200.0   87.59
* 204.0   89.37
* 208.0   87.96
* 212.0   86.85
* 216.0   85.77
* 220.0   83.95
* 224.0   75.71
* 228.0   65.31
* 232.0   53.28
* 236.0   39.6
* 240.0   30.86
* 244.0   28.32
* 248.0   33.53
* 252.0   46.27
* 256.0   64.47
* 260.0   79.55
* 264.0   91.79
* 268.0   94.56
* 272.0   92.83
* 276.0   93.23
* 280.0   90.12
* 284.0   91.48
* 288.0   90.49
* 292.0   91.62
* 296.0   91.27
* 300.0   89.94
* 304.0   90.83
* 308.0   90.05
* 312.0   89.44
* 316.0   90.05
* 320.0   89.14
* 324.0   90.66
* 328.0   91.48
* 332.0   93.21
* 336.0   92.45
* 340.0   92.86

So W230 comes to 9.3 Hz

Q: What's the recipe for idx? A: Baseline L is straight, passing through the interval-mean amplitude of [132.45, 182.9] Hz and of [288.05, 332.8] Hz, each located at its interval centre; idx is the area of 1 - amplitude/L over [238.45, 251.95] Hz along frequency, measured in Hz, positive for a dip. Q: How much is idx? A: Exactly 8.5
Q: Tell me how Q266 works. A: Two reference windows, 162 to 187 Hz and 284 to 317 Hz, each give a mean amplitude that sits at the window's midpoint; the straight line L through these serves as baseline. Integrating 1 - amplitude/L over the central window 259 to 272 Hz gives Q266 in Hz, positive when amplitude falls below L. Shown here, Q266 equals 0.0 Hz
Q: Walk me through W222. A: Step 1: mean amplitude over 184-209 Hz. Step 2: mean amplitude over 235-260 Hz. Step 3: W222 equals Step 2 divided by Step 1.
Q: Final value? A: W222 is 0.5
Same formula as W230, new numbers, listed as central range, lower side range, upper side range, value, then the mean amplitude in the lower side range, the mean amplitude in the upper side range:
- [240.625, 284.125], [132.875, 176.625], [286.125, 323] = 9.0 Hz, 88.4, 90.3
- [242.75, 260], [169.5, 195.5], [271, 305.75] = 8.1 Hz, 89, 91.3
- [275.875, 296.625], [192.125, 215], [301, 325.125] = -0.4 Hz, 87.9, 90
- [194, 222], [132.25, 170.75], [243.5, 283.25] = -2.1 Hz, 88.2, 73.7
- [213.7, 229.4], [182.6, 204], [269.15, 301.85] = 1.9 Hz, 88.3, 91.5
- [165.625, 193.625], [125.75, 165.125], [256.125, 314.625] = -0.3 Hz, 87.9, 89.7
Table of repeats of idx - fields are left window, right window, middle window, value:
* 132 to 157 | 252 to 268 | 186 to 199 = -0.8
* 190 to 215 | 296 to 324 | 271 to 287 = -0.4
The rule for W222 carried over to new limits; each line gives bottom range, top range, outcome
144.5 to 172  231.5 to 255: 0.44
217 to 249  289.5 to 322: 1.71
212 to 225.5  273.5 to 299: 1.10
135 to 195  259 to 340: 1.03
